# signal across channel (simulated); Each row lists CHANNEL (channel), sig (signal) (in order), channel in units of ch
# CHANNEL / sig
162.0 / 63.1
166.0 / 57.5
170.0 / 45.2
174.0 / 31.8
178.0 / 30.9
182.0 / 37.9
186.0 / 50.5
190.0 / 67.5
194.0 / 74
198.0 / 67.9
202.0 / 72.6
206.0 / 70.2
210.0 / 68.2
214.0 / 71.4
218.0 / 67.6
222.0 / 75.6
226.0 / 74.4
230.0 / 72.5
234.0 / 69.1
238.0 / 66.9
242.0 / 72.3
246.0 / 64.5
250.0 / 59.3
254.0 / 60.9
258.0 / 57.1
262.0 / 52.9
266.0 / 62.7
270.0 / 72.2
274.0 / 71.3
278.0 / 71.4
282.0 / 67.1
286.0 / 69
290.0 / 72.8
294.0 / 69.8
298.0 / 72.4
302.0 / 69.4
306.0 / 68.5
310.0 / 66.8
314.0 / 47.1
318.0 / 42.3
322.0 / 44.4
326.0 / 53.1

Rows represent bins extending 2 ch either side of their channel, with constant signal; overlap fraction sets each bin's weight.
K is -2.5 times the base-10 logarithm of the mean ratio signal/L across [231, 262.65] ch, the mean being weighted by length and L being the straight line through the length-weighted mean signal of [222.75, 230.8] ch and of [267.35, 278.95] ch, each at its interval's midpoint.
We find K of 0.15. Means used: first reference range 73.9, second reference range 71.2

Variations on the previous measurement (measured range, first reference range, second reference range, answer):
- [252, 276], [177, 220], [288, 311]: 0.08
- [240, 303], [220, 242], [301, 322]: -0.04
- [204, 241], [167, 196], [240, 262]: -0.25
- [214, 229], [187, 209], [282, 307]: -0.04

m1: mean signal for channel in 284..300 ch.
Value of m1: 71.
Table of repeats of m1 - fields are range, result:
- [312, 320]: 44.7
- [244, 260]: 60.4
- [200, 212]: 70.3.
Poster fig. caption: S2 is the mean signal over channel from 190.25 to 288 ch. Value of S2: 68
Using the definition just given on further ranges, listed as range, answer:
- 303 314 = 64.1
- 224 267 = 64.8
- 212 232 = 72.3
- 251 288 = 64.8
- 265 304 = 70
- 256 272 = 61.2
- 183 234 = 68.7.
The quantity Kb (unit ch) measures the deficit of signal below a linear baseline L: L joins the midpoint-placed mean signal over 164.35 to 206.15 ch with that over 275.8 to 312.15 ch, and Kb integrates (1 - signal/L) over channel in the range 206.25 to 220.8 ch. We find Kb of -2.8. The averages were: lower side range 54.4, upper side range 69.6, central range 69.6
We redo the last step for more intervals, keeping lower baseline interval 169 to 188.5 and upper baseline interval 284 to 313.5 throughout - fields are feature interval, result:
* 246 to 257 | -0.7 ch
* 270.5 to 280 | -1.3 ch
